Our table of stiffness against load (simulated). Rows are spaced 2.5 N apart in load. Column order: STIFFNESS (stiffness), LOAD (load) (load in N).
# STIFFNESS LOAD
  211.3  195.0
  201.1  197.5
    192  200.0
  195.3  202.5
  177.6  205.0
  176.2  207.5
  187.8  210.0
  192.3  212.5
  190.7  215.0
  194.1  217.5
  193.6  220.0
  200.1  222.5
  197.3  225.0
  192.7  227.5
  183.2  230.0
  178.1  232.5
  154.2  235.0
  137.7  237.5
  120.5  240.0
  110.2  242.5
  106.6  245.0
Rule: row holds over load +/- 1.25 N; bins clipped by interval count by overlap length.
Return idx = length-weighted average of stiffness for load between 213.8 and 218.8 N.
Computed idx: 192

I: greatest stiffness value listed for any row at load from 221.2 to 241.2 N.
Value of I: 200.1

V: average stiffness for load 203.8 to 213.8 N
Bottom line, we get 184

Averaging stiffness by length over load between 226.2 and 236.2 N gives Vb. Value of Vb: 177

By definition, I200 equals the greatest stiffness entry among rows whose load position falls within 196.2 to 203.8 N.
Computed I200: 201.1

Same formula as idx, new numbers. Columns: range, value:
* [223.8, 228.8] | 195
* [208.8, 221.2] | 192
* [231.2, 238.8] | 157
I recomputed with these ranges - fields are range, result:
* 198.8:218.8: 195.3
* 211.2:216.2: 192.3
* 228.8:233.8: 183.2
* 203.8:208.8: 177.6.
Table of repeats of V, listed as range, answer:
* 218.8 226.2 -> 197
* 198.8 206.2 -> 188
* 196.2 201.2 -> 197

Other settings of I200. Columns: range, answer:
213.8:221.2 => 194.1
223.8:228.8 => 197.3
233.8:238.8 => 154.2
